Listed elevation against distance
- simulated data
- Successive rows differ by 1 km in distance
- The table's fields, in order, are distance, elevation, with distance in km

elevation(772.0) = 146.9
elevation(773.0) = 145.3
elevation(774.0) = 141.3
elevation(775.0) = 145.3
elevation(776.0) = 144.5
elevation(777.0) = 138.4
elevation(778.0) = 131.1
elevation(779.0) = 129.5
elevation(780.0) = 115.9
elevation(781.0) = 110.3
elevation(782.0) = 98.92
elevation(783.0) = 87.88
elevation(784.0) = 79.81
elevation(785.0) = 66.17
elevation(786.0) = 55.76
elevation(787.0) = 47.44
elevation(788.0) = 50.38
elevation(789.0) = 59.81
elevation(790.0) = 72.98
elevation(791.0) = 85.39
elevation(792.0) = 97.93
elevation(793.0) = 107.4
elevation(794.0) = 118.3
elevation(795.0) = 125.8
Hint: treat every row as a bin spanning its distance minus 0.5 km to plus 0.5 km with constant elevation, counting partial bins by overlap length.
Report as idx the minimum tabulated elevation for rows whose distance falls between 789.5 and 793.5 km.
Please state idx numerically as 72.98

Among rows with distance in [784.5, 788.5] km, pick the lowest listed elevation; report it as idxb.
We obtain 47.44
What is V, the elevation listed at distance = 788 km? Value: 50.38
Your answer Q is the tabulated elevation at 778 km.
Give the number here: 131.1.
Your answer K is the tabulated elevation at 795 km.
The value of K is 125.8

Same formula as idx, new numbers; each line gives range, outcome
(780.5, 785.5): 66.17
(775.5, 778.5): 131.1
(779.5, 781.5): 110.3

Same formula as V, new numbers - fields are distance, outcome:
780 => 115.9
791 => 85.39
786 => 55.76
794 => 118.3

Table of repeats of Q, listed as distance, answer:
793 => 107.4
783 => 87.88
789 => 59.81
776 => 144.5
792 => 97.93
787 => 47.44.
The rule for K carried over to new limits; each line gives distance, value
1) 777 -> 138.4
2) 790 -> 72.98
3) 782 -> 98.92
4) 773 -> 145.3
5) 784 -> 79.81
